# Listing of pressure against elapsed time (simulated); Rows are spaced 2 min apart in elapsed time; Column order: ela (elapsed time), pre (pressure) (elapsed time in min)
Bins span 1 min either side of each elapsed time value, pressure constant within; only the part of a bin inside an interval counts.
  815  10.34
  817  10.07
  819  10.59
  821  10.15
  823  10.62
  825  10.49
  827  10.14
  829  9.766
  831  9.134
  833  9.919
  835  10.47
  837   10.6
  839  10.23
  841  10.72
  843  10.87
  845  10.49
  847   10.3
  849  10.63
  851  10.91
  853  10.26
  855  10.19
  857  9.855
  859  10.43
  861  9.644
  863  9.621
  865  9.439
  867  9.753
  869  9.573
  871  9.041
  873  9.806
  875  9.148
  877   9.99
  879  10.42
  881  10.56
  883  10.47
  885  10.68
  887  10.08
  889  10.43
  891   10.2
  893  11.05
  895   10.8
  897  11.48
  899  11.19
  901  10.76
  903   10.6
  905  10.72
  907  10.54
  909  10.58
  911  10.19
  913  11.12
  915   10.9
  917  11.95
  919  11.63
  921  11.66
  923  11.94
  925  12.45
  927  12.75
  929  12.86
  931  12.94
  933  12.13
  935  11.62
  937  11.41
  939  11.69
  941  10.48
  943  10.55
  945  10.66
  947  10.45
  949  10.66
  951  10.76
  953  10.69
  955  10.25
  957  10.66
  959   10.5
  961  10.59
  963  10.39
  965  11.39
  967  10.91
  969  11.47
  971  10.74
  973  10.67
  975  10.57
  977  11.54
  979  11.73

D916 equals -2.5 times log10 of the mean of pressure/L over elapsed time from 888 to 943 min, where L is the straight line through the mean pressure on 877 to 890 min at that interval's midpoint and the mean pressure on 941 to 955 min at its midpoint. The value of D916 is -0.08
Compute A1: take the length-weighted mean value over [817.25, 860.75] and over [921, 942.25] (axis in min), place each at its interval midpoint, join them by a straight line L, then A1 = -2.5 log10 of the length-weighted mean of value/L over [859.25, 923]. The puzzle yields 0.079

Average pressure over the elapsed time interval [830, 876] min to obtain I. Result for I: 10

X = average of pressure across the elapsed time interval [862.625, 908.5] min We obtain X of 10.3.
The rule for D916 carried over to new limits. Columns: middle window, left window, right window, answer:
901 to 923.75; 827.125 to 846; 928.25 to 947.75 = 0.01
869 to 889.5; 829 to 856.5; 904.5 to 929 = 0.09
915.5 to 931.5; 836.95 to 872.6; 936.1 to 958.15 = -0.15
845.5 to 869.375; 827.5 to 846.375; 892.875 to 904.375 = 0.04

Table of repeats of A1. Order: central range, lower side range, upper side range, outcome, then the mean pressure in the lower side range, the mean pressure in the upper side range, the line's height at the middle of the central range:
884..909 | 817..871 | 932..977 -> -0.02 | 10.2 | 10.9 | 10.5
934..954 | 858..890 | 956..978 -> -0.03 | 9.94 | 10.9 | 10.6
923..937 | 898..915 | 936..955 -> -0.15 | 10.7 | 10.8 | 10.8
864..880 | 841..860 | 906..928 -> 0.12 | 10.5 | 11.4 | 10.8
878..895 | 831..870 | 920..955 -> 0.02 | 10.2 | 11.5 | 10.7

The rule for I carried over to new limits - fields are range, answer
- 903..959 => 11.2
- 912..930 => 11.9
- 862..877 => 9.52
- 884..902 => 10.7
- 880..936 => 11.2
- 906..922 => 11.1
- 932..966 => 10.9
